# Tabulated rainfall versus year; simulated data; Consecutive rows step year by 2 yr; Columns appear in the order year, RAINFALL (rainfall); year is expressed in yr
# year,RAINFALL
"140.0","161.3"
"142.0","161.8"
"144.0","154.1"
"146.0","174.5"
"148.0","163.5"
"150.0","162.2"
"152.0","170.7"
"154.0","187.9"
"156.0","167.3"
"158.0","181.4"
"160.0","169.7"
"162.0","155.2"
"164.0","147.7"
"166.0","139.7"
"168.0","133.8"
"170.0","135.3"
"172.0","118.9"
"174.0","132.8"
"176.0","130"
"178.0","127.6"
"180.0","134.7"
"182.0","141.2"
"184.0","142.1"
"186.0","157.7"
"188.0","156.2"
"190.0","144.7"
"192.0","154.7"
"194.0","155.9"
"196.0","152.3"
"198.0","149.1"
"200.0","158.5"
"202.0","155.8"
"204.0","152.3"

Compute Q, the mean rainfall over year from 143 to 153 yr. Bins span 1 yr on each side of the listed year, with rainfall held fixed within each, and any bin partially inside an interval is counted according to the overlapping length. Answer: 165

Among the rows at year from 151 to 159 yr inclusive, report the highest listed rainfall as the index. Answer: 187.9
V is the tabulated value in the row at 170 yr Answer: 135.3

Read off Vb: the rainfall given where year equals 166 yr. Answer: 139.7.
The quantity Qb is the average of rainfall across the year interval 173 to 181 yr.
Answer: 131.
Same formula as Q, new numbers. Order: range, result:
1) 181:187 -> 147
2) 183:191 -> 150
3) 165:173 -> 132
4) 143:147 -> 164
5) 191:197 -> 154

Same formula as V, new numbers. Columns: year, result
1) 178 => 127.6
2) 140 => 161.3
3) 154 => 187.9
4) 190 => 144.7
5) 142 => 161.8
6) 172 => 118.9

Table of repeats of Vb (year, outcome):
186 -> 157.7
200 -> 158.5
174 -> 132.8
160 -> 169.7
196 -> 152.3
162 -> 155.2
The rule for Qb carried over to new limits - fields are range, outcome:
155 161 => 173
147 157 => 170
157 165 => 164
